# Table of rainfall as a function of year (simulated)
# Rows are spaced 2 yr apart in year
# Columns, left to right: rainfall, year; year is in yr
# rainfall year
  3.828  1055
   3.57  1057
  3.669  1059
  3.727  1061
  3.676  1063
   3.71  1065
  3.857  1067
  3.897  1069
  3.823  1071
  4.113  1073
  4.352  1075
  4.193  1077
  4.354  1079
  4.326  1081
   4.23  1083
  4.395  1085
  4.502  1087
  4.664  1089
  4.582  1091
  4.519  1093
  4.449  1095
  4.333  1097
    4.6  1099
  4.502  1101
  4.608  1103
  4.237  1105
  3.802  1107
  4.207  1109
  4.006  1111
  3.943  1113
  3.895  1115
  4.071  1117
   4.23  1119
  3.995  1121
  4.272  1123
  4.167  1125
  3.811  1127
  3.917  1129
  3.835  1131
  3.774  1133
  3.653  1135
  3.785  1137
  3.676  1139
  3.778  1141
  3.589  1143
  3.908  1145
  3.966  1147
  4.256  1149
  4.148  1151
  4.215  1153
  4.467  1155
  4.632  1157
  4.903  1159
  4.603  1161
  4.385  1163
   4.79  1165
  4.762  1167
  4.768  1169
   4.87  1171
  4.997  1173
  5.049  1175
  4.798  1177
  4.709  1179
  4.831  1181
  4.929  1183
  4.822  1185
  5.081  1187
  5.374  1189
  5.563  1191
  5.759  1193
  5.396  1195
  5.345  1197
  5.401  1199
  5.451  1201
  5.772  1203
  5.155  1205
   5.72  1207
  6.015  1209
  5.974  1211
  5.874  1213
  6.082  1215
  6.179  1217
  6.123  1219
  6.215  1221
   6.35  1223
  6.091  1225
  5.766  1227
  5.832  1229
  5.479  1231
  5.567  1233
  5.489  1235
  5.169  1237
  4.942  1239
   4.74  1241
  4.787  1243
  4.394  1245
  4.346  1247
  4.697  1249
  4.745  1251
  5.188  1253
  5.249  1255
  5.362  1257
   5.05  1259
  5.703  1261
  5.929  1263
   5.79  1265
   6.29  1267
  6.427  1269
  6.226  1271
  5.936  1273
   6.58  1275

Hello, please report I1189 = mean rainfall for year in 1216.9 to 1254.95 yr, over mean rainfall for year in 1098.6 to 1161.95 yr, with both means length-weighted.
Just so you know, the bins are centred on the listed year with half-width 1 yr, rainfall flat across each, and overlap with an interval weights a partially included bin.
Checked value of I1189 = 1.30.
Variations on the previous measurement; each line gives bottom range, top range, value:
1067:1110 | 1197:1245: 1.31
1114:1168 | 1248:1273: 1.35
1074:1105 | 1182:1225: 1.28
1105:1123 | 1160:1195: 1.23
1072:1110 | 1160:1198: 1.14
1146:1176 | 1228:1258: 1.10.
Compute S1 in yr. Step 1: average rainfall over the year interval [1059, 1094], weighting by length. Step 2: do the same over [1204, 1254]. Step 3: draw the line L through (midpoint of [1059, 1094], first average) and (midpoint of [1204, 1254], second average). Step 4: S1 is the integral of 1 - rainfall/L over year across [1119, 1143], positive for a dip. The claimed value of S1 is 3.9 yr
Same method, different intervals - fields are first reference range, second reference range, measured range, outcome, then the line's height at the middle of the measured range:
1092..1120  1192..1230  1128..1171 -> 6.20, 4.89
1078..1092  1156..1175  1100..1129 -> 2.78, 4.56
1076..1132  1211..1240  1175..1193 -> 0.73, 5.27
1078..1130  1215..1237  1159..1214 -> 1.81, 5.36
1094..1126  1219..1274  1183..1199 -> -1.12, 4.97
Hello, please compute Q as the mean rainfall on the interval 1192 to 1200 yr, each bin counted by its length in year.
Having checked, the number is 5.48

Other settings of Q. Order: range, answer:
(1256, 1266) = 5.57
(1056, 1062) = 3.66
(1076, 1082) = 4.29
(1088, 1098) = 4.51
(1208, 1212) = 5.99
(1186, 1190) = 5.23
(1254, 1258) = 5.31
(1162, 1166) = 4.59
